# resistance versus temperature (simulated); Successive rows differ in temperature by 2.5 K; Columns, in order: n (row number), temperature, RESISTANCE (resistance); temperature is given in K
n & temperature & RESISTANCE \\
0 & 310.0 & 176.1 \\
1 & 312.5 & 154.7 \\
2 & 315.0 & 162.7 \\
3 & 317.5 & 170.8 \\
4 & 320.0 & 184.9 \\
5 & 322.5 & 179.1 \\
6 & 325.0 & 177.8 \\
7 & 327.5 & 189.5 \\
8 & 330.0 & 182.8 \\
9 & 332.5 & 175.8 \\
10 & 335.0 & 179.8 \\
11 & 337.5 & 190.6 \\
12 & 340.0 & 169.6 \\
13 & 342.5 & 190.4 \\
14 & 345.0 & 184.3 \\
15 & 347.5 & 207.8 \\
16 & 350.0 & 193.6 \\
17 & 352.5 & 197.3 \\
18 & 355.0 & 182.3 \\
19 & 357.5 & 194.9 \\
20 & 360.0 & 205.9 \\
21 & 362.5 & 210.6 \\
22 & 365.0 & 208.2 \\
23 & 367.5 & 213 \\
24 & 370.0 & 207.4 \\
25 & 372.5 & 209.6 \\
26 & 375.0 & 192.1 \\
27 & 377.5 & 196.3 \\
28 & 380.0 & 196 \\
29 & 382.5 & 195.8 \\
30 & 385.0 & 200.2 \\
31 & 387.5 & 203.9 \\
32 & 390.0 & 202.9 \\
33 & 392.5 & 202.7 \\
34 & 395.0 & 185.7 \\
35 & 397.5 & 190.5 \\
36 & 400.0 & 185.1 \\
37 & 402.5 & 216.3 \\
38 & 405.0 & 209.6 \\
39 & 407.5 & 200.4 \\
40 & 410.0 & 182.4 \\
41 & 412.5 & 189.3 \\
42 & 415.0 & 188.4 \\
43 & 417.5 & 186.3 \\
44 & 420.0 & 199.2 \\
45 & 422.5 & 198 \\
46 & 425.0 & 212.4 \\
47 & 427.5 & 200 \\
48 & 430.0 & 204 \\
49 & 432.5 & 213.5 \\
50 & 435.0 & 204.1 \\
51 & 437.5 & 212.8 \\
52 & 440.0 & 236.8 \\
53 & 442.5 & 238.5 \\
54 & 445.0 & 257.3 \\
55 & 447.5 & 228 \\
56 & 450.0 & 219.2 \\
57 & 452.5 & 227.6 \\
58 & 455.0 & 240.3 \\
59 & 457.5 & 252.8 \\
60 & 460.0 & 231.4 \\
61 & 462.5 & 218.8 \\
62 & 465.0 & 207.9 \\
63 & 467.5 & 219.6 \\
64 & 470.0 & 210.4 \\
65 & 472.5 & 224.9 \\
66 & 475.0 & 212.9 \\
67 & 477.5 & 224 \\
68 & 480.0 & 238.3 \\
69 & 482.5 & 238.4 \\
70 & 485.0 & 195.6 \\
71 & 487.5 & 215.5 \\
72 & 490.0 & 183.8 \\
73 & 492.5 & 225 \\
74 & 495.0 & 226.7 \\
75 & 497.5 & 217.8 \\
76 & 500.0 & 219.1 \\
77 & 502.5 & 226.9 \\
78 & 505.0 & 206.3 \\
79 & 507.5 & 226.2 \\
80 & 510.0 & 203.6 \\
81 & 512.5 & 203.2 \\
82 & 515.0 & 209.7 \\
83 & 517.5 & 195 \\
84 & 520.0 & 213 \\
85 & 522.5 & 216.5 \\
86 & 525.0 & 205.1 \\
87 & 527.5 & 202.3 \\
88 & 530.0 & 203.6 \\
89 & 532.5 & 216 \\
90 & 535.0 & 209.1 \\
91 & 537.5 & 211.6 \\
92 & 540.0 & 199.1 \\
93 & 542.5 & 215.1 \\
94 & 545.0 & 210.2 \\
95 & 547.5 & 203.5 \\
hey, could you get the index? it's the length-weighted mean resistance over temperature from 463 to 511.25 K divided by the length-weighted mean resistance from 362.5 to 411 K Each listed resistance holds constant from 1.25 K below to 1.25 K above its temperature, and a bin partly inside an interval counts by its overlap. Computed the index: 1.08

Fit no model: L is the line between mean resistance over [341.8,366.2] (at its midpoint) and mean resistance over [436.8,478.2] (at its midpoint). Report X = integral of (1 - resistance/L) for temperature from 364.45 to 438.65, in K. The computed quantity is 3.9 K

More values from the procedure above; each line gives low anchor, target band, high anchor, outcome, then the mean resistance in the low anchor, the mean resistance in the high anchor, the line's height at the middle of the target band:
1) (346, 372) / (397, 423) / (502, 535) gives 1.2 K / 202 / 209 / 204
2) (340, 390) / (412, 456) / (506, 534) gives -2.4 K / 199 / 209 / 203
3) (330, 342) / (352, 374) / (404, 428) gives -2.1 K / 180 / 196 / 186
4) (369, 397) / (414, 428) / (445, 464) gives 1.3 K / 199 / 233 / 217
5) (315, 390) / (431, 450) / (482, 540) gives -2.2 K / 192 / 211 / 203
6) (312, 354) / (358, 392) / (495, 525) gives -2.4 K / 182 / 213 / 190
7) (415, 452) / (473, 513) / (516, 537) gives -1.3 K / 214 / 208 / 210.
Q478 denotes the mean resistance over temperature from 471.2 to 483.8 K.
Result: 228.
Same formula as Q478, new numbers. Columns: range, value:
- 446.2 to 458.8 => 234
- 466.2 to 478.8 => 218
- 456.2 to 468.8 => 226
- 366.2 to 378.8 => 204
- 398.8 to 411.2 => 199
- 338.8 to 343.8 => 180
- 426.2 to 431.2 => 202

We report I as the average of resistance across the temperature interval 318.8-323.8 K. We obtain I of 182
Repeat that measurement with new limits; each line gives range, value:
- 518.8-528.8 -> 209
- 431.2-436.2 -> 209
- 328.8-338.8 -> 182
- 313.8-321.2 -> 173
